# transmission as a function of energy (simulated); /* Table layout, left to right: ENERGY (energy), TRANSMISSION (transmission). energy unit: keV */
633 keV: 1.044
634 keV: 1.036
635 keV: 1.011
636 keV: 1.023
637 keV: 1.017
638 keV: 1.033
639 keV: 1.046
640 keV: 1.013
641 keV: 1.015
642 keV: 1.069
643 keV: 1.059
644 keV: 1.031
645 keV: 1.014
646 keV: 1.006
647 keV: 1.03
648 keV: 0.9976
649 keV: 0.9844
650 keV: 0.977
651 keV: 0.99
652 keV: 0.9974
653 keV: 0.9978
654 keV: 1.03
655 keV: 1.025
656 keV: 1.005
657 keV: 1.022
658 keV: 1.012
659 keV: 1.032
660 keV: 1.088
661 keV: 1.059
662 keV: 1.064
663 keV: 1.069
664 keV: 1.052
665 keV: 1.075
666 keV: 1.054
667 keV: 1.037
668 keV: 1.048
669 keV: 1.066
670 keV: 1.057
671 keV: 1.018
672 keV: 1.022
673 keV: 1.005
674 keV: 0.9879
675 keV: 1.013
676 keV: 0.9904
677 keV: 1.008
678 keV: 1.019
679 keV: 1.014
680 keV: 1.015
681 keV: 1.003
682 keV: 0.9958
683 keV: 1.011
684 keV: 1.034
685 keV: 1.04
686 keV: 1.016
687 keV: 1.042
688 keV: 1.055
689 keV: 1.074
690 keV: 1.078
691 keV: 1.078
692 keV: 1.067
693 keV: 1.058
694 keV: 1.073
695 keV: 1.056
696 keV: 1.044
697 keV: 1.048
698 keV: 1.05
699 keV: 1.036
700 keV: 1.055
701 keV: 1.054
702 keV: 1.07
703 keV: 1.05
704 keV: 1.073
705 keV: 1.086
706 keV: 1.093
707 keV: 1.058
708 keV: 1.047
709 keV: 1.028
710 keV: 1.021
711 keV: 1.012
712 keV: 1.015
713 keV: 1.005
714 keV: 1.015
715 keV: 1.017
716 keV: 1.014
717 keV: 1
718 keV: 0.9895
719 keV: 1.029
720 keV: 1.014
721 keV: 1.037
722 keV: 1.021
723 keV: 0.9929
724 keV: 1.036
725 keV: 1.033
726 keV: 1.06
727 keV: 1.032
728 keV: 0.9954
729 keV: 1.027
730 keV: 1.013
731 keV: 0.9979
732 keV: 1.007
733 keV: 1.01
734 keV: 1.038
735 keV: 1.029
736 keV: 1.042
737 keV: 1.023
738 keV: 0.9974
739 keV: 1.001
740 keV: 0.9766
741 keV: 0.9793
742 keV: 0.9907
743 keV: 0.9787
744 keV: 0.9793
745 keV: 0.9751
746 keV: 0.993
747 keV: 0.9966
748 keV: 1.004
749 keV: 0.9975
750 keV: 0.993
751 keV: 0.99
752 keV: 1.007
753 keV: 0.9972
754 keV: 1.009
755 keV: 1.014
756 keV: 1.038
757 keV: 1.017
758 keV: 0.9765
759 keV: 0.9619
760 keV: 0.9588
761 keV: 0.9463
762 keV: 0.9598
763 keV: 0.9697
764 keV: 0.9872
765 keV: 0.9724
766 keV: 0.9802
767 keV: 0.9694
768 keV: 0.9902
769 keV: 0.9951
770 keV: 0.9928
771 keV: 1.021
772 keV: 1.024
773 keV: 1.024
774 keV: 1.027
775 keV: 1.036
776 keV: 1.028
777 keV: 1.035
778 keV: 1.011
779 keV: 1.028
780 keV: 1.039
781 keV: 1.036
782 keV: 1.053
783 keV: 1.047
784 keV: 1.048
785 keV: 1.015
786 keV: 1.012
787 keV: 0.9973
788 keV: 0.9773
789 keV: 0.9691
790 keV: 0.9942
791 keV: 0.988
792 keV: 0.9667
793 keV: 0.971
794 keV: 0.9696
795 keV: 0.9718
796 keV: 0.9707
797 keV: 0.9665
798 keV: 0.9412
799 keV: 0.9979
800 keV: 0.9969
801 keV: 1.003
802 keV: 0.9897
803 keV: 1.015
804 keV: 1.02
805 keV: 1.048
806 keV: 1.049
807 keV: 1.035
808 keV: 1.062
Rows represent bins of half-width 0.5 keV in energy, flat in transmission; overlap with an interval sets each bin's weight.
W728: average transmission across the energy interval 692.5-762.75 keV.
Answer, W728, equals 1.02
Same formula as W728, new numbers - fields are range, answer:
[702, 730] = 1.03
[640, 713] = 1.04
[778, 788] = 1.03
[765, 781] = 1.01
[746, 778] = 0.998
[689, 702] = 1.06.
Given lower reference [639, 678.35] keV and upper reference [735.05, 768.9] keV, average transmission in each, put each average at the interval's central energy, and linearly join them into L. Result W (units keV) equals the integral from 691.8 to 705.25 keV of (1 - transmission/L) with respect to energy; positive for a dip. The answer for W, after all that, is -0.6 keV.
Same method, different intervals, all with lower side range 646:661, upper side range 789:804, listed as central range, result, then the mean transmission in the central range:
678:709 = -1.3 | 1.05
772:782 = -0.4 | 1.03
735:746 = 0.0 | 0.996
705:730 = -0.6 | 1.03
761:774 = 0.0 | 0.99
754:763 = 0.1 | 0.985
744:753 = 0.0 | 0.994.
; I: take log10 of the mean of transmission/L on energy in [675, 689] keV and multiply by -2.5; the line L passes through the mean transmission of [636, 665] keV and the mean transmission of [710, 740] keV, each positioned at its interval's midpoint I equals 0.00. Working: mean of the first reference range 1.03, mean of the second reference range 1.02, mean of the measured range 1.02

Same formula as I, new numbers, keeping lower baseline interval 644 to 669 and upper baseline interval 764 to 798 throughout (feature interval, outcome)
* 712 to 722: 0.00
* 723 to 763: 0.01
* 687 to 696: -0.05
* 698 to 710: -0.04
